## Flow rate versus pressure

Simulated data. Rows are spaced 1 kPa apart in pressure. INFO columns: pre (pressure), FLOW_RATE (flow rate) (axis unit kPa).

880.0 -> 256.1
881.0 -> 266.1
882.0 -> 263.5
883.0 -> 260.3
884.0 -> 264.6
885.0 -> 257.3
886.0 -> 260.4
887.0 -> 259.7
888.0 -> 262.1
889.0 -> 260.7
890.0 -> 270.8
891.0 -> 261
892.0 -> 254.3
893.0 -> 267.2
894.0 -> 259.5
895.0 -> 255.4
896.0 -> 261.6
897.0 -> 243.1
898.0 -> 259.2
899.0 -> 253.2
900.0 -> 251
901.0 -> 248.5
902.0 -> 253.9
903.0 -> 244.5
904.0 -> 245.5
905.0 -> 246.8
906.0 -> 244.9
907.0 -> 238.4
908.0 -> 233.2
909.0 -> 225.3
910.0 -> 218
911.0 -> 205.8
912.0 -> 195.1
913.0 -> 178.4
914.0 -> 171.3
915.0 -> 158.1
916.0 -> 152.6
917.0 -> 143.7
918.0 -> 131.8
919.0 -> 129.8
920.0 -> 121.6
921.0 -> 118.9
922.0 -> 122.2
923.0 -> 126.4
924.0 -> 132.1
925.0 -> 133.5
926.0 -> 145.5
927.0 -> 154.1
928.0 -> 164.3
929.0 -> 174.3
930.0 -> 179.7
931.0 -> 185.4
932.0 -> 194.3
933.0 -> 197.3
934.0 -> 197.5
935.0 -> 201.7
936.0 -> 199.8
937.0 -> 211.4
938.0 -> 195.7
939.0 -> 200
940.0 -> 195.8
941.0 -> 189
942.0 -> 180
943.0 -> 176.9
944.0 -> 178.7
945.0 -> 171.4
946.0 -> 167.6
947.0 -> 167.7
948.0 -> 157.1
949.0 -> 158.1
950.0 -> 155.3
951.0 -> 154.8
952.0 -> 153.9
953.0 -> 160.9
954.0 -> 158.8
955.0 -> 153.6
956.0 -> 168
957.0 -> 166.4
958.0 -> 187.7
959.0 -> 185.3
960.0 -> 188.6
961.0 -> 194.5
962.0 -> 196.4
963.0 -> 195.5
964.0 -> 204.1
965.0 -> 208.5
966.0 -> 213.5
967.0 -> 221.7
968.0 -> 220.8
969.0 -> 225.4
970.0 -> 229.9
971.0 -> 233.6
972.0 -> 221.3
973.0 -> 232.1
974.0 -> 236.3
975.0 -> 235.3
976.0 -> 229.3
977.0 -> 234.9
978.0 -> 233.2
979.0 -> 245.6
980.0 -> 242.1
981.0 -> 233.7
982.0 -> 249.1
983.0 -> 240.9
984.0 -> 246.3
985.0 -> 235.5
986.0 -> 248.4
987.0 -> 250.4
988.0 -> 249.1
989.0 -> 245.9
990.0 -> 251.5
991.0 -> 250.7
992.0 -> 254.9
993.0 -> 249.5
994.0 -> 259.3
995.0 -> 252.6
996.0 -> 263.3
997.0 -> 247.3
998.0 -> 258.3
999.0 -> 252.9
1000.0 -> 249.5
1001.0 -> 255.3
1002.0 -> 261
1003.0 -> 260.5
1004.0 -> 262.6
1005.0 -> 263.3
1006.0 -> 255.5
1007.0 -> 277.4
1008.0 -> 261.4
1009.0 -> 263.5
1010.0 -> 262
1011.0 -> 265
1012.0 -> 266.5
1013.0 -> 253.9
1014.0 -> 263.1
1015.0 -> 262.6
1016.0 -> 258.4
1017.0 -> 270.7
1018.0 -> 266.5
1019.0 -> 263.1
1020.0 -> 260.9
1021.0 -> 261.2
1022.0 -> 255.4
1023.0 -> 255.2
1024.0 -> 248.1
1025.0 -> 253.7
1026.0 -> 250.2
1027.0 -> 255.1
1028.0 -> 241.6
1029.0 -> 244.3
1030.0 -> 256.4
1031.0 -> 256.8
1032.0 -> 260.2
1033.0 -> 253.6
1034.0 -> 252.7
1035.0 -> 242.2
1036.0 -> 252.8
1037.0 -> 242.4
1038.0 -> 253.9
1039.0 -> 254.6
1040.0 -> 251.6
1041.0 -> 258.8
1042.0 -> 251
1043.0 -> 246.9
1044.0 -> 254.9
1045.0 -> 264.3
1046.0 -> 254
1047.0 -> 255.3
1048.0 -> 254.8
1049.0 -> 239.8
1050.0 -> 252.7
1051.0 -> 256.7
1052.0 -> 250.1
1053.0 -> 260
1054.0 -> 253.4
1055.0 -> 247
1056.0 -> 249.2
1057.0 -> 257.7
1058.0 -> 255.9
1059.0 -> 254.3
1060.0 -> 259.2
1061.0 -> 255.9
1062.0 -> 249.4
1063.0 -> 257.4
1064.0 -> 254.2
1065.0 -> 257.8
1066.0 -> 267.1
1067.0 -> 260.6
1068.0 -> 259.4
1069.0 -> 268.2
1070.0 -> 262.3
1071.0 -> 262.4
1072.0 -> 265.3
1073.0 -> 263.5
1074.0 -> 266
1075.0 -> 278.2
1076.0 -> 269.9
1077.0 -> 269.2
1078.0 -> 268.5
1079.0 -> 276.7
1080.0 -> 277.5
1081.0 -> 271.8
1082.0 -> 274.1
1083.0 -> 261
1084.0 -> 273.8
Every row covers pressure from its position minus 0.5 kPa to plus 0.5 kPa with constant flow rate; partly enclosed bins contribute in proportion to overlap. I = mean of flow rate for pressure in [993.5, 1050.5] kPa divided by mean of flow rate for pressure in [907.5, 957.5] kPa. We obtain 1.5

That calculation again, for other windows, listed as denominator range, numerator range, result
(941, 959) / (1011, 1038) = 1.53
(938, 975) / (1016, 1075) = 1.35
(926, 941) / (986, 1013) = 1.37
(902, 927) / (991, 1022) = 1.45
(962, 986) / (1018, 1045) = 1.11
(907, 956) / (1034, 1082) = 1.51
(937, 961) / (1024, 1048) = 1.45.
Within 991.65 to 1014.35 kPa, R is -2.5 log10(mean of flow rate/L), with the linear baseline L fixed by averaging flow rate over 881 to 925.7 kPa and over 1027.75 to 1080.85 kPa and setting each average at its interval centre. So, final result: -0.07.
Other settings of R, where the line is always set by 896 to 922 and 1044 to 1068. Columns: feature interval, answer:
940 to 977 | 0.16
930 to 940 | 0.08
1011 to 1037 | -0.05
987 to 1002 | -0.09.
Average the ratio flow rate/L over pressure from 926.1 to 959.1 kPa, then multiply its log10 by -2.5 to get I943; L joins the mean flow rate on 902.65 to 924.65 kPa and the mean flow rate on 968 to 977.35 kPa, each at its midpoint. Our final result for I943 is 0.16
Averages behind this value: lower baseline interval 180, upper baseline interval 230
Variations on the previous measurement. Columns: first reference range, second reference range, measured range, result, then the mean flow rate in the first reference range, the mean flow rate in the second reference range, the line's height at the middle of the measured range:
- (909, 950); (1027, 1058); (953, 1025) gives -0.12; 170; 252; 213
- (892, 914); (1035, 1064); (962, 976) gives 0.11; 238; 253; 245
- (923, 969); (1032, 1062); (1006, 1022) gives -0.15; 180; 253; 229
